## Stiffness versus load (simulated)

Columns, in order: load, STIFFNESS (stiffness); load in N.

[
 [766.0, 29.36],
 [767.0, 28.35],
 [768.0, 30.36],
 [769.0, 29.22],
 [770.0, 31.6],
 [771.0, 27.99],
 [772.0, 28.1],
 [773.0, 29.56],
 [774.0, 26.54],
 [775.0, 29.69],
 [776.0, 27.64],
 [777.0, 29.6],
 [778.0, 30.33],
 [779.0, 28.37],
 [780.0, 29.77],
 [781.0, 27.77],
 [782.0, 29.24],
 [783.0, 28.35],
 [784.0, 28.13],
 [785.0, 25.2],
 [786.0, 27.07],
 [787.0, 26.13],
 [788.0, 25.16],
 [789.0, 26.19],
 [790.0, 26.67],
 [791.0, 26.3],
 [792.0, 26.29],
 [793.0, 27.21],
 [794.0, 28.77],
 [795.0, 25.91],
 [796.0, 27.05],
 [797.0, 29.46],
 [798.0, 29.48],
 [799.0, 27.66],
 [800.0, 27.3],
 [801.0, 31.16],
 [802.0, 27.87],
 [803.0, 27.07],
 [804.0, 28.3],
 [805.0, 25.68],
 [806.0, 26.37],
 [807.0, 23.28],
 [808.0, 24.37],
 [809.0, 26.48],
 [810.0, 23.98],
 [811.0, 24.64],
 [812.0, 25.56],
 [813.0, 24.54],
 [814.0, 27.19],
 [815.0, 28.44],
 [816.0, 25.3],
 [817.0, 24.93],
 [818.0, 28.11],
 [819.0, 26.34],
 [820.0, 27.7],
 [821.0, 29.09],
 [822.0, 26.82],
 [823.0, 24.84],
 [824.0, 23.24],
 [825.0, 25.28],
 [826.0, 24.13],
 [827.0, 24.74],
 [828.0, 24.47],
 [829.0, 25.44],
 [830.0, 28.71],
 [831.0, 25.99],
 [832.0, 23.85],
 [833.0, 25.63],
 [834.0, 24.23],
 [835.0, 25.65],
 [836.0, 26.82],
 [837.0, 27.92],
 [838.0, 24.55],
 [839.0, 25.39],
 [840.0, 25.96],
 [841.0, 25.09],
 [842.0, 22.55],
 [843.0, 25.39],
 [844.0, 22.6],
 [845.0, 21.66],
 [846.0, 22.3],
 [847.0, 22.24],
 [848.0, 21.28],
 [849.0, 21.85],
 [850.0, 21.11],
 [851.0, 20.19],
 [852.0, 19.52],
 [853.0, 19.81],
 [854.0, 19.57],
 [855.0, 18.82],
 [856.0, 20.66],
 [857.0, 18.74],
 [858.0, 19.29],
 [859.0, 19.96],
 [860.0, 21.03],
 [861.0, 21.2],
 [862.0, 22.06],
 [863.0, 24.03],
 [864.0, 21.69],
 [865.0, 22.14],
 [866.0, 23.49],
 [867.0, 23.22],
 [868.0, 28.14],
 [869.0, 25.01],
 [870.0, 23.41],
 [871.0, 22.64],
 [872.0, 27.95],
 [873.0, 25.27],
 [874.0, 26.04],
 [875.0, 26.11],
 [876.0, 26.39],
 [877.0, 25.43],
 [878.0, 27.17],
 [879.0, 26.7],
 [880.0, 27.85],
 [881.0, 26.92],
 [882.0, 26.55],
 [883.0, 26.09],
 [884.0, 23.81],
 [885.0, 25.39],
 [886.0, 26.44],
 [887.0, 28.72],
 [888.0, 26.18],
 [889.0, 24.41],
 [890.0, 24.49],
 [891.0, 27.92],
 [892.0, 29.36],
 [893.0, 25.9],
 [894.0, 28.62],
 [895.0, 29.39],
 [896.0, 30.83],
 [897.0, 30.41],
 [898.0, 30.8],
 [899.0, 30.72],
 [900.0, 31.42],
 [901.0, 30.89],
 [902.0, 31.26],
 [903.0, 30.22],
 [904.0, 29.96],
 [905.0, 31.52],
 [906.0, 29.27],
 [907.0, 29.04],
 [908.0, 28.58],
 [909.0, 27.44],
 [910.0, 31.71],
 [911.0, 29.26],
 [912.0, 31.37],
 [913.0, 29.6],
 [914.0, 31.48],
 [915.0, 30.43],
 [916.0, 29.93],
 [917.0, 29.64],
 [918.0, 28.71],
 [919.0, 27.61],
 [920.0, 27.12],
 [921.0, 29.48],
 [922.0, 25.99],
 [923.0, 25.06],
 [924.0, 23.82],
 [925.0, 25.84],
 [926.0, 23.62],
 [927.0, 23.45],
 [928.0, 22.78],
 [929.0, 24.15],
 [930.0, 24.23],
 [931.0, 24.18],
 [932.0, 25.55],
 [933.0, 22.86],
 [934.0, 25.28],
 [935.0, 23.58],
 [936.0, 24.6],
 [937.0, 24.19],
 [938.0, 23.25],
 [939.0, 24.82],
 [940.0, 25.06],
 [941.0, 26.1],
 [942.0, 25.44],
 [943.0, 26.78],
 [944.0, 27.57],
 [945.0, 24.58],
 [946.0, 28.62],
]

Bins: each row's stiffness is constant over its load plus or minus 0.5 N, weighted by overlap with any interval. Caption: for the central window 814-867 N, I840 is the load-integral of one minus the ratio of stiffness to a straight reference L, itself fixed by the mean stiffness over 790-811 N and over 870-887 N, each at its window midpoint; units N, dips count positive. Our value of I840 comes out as 5.6 N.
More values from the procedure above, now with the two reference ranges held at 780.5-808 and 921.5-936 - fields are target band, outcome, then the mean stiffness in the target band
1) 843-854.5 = 2.09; 21.3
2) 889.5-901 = -1.90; 29.2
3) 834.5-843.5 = 0.26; 25.5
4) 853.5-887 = 2.04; 24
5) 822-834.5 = 0.63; 25.1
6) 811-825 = 0.24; 26.2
